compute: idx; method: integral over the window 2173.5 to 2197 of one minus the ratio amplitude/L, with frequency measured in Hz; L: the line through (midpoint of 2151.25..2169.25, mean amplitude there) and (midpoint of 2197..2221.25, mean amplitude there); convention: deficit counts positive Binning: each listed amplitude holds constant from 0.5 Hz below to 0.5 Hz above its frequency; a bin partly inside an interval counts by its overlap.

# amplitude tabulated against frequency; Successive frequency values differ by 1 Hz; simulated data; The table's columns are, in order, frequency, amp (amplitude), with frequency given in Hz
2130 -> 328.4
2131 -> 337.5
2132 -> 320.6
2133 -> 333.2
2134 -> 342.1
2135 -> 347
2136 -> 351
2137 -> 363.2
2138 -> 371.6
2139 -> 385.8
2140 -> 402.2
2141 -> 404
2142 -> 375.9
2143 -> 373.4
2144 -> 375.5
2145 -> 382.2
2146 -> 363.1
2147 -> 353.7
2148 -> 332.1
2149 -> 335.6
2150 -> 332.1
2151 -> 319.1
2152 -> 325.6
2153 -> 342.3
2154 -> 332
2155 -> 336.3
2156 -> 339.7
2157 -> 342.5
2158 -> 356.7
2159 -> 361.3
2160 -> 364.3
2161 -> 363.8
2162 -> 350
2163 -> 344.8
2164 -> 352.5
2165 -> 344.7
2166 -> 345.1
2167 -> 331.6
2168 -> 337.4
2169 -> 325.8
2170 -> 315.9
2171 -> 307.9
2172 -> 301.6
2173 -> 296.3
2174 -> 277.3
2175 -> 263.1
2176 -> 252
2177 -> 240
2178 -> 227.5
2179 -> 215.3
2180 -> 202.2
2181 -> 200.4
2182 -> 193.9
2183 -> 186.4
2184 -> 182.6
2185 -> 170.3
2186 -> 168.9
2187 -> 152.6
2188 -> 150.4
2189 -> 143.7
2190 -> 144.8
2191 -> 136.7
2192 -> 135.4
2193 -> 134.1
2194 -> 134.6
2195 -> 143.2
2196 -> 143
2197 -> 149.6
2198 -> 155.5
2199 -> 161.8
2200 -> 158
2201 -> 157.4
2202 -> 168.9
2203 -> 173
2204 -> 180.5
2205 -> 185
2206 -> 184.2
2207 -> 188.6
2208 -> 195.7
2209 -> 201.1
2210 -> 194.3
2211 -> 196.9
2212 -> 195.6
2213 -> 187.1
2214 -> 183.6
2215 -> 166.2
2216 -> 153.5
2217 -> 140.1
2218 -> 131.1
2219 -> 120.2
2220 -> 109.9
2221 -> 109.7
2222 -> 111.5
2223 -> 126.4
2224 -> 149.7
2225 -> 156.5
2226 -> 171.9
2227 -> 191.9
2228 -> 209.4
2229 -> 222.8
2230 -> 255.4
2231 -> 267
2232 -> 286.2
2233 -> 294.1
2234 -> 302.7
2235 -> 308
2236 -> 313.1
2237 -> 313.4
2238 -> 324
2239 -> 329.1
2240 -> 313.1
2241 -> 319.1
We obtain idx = 6.8 Hz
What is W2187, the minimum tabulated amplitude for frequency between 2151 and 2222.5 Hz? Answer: 109.7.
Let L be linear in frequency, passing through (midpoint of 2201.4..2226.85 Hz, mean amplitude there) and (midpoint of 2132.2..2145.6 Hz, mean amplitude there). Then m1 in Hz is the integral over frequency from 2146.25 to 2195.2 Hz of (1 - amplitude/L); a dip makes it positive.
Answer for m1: 3.2 Hz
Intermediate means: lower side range 369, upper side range 164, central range 270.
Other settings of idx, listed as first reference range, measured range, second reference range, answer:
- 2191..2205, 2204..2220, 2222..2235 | 0.79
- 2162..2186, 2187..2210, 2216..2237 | 7.33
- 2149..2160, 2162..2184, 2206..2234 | 1.45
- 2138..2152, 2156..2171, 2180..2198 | -3.68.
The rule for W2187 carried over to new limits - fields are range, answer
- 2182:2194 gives 134.1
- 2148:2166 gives 319.1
